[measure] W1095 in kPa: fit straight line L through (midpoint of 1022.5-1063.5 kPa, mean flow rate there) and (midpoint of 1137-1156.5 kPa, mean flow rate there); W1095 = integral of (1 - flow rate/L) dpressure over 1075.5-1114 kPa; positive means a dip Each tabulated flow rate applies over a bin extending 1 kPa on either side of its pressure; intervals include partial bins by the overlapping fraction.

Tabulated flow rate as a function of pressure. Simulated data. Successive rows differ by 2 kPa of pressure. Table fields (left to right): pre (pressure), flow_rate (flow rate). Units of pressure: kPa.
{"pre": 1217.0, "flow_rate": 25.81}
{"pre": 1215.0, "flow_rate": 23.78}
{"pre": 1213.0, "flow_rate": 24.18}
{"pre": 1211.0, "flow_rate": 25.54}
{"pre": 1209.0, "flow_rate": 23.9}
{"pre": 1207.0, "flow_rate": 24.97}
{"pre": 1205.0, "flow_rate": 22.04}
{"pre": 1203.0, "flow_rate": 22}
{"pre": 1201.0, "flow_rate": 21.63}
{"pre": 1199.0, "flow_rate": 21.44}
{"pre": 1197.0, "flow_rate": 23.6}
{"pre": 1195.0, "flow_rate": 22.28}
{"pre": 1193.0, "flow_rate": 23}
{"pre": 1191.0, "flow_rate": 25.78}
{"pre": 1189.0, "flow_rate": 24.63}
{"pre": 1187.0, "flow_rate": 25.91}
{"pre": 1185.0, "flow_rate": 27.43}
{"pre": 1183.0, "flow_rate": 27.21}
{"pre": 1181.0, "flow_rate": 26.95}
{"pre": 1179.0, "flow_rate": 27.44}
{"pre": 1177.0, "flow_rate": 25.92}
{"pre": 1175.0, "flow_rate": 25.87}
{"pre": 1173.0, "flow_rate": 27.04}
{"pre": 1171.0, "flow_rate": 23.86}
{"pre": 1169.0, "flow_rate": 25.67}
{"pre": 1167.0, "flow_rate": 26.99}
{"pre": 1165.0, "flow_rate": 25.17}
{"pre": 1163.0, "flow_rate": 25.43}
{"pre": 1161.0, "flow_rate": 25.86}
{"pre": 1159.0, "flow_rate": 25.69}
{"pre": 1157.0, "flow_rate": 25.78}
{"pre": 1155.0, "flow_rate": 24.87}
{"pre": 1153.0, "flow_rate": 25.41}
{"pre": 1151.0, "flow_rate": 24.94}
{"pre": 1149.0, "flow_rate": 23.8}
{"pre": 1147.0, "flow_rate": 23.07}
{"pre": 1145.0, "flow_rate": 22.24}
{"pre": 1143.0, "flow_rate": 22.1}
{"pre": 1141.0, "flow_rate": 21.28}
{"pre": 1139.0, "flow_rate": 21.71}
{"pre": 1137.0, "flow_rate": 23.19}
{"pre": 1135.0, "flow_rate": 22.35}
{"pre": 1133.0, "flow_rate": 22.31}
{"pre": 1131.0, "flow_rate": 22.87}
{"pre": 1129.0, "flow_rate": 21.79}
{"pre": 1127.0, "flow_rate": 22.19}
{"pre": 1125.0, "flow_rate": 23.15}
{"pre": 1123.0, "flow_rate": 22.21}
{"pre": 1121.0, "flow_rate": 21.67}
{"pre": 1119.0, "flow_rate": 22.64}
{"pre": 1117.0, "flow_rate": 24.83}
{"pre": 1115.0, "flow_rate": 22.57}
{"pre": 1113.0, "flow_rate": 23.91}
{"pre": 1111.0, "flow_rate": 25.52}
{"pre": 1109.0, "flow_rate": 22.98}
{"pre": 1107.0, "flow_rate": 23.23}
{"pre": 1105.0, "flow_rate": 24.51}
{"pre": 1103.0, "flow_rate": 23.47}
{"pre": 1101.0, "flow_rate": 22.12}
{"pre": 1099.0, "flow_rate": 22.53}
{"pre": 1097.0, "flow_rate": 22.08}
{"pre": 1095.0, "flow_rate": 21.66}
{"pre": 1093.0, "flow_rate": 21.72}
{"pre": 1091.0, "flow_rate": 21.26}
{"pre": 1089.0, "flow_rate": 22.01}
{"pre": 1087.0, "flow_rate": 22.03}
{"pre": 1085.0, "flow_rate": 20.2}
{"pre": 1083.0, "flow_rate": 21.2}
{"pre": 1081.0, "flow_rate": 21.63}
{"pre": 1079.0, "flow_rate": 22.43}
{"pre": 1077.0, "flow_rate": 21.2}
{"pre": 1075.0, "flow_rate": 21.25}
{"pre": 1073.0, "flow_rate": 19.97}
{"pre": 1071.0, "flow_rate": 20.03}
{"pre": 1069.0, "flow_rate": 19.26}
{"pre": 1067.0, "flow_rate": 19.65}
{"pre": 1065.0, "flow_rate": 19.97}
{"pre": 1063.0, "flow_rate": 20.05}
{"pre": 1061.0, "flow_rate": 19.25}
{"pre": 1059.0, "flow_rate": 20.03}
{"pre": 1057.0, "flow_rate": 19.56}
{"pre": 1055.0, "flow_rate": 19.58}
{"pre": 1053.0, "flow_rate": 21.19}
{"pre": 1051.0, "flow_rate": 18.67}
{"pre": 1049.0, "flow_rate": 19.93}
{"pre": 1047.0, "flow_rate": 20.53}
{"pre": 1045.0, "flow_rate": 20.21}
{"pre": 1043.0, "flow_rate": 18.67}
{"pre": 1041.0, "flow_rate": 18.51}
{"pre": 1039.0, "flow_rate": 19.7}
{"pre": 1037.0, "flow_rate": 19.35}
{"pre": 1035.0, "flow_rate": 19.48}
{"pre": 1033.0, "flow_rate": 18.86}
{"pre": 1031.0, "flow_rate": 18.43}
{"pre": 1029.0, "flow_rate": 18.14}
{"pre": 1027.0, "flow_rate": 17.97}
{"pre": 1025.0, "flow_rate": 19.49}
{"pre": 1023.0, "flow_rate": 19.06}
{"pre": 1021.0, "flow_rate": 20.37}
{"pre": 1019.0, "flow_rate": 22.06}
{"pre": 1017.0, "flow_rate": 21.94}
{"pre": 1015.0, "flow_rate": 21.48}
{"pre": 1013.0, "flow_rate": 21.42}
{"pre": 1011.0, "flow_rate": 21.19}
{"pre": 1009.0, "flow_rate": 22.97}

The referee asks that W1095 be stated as -1.9 kPa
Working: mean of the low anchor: 19.4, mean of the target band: 22.4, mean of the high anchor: 23.3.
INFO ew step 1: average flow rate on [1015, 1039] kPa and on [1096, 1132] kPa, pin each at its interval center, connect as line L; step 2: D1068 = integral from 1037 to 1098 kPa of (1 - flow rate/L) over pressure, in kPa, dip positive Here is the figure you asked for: 2.3 kPa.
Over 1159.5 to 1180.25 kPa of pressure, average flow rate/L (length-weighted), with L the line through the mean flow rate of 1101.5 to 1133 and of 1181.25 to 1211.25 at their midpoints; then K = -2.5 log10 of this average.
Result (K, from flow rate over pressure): -0.09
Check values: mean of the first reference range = 23.1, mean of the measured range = 25.9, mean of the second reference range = 24.1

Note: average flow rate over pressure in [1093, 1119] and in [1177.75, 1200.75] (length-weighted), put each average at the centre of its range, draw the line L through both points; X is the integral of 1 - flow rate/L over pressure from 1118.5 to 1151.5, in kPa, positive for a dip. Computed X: 1.8 kPa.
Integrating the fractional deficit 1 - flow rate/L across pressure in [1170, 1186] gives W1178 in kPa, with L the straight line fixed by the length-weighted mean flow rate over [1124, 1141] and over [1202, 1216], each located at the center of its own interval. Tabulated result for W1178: -2.2 kPa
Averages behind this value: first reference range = 22.4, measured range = 26.5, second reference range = 23.8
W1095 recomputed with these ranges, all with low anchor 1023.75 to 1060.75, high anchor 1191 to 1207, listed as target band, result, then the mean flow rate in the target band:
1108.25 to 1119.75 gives -1.6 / 23.8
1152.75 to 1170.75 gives -3.0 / 25.6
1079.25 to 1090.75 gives -0.7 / 21.5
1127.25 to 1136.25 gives -0.5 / 22.3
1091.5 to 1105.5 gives -1.3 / 22.5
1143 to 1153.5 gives -1.0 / 23.6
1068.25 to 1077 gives -0.1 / 20.3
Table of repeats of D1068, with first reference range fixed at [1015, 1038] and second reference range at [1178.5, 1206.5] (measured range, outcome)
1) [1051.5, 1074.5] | 0.89 kPa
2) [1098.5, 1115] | -1.20 kPa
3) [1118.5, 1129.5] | 0.06 kPa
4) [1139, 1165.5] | -1.09 kPa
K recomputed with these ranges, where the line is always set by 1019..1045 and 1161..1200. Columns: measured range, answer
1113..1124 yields -0.01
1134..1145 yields 0.07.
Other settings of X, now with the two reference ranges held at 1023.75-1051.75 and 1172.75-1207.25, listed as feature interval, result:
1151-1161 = -0.8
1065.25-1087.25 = -0.2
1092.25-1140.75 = -1.7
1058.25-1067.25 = 0.1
